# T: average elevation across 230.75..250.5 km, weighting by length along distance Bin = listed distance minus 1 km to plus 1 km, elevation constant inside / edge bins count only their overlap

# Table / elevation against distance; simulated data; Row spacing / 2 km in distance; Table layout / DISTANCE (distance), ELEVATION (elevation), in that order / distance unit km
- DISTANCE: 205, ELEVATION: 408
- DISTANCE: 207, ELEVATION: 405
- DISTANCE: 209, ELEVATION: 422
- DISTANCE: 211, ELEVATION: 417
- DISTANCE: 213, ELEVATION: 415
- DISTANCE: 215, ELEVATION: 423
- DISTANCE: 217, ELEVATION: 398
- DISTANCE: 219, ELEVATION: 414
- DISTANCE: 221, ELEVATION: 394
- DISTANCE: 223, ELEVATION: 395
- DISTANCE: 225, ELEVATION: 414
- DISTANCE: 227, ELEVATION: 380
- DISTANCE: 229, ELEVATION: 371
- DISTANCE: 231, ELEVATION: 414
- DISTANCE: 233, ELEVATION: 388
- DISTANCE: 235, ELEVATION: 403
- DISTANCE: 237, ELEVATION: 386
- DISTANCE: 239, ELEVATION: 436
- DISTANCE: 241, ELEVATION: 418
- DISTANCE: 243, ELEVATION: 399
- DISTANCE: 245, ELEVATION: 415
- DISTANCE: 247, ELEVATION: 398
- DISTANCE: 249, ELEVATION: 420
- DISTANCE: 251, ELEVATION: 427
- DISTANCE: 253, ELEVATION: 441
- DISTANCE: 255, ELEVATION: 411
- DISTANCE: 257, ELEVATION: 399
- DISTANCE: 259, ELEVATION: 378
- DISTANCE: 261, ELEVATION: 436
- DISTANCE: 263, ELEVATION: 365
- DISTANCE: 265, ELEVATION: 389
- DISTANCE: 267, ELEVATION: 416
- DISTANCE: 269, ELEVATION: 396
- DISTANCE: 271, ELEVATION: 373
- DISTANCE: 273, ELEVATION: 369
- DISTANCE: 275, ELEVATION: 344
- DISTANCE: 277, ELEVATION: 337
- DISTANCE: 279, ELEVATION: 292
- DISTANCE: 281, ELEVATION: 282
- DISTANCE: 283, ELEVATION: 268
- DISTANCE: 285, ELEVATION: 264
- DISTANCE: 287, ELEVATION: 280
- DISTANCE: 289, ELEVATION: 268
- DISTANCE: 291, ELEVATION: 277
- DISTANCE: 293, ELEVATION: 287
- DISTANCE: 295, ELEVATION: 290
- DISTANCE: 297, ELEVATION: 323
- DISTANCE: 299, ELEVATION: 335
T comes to 408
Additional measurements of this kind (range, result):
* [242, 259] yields 412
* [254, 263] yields 401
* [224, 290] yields 375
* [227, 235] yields 391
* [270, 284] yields 324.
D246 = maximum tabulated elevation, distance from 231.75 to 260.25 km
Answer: 441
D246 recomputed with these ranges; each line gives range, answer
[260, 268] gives 436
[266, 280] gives 416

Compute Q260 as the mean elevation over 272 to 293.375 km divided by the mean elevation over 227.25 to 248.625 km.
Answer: 0.74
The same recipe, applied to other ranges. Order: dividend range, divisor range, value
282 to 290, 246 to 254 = 0.64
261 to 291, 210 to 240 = 0.83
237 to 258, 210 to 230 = 1.03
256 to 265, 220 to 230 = 1.01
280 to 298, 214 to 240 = 0.70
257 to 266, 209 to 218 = 0.95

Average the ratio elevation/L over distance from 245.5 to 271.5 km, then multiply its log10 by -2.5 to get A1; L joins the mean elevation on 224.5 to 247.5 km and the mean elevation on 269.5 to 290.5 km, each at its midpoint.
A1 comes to -0.14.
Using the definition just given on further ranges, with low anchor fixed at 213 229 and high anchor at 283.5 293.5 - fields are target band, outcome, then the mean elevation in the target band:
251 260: -0.21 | 409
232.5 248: -0.12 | 406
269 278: -0.19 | 360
